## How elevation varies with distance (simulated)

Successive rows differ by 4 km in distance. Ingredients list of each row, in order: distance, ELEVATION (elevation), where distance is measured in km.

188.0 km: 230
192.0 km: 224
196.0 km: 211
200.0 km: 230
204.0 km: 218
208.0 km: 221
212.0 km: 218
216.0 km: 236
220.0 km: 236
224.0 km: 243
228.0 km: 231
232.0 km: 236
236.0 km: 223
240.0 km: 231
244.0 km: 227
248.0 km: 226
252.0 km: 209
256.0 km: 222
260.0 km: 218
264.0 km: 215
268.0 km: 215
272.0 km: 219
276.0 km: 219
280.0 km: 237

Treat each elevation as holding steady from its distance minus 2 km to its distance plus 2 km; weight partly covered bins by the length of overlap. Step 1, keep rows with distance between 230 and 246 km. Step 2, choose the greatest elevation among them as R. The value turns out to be 236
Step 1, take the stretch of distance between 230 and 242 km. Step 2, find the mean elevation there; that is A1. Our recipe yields 230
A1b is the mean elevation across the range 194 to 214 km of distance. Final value 220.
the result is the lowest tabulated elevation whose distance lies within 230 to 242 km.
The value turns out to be 223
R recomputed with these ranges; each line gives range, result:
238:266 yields 231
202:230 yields 243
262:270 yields 215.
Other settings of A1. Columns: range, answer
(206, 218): 225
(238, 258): 223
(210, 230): 233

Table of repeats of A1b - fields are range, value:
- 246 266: 218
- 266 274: 217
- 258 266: 216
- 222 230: 237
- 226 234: 234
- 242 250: 226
